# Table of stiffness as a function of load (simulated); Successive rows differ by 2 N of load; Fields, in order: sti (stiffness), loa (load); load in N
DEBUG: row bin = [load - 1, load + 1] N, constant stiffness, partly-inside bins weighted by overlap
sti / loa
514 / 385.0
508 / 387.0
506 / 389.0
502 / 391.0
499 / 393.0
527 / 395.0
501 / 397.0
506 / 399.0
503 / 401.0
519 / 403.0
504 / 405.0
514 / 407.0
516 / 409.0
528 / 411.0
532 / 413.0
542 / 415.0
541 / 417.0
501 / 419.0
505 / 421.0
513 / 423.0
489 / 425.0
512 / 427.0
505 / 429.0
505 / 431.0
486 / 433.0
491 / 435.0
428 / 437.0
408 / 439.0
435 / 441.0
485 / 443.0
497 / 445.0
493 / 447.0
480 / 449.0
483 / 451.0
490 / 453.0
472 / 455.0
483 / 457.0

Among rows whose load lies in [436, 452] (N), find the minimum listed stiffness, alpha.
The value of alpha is 408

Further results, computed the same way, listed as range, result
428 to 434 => 486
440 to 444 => 435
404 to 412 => 504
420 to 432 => 489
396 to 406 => 501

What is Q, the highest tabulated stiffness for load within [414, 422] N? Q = 542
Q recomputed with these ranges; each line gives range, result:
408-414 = 532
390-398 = 527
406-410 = 516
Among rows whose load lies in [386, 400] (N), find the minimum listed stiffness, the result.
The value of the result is 499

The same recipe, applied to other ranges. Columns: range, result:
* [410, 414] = 528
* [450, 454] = 483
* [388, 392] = 502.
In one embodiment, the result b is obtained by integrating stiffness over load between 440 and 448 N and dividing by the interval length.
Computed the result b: 478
